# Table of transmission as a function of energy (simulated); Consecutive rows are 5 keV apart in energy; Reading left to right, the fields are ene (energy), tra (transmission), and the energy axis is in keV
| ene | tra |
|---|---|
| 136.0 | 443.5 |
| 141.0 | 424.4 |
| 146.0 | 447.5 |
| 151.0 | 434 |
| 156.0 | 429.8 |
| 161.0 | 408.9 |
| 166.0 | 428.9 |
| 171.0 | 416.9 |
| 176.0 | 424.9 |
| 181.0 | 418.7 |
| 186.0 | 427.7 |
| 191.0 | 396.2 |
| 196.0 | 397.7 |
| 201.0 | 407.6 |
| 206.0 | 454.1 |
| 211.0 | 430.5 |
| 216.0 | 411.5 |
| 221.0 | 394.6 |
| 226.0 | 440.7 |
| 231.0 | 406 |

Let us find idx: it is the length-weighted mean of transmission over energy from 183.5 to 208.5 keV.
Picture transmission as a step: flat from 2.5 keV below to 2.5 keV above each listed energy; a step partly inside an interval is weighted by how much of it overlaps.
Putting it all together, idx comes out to 417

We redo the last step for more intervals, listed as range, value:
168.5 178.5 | 421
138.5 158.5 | 434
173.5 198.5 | 413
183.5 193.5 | 412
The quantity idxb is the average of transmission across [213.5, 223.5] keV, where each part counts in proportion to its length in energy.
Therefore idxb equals 403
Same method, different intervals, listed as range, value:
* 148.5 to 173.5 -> 424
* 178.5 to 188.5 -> 423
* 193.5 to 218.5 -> 420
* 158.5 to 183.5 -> 420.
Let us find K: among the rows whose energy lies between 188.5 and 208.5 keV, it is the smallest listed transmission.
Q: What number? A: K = 396.2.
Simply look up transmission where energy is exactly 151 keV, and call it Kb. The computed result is 434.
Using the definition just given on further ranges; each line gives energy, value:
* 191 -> 396.2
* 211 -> 430.5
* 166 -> 428.9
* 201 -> 407.6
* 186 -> 427.7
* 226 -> 440.7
